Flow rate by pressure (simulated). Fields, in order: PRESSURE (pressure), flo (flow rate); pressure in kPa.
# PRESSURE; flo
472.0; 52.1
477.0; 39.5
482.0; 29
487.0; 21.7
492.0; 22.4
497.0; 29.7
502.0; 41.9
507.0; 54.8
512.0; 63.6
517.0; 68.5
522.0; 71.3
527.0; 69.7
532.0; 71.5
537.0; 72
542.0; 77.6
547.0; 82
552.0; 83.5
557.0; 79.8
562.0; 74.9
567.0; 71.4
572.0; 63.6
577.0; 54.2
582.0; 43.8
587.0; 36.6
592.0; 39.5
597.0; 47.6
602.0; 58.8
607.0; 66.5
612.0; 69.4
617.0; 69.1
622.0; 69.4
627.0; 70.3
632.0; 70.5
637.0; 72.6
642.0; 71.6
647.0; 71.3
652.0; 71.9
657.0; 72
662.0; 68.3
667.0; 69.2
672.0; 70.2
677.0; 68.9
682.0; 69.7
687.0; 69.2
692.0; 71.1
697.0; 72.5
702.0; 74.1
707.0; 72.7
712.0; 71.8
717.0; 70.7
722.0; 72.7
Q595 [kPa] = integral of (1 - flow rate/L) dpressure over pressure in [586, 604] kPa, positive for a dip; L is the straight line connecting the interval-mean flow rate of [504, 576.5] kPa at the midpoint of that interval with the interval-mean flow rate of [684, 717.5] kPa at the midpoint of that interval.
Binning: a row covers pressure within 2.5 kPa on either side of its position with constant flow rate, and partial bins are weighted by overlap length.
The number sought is 6.38 kPa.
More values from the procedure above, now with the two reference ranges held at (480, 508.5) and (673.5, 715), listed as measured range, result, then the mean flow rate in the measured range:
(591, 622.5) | -3.4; 60.4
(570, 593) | 0.7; 47.7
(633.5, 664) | -4.4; 71.3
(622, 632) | -2.0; 70.1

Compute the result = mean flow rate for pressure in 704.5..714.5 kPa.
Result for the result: 72.2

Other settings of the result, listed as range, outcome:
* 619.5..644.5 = 70.9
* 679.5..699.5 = 70.6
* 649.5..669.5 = 70.3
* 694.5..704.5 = 73.3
